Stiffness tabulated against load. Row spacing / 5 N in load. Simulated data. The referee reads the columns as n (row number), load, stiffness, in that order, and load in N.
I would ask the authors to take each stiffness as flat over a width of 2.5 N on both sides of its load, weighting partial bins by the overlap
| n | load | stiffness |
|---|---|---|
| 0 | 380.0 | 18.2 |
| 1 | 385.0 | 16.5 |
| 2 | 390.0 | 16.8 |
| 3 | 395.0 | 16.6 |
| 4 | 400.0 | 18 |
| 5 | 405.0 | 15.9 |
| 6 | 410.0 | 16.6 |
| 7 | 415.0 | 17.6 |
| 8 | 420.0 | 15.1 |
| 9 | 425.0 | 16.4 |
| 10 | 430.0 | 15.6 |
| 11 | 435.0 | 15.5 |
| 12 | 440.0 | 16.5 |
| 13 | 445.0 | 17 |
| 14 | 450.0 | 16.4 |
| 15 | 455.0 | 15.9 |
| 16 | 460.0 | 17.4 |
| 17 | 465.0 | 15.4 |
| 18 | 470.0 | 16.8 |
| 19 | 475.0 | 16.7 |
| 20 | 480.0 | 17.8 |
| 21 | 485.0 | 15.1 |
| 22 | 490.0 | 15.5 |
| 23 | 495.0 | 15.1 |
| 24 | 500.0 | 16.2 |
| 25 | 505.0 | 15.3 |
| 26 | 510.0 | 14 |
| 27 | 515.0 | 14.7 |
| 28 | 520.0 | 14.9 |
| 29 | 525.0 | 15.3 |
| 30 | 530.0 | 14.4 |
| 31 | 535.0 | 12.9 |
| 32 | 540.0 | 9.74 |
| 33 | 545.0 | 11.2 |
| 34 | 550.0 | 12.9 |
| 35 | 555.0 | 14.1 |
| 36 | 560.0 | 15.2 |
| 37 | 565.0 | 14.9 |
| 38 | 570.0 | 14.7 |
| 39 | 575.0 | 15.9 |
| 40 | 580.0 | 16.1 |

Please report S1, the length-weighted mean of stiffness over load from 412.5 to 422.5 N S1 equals 16.4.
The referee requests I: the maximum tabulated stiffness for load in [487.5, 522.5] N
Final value 16.2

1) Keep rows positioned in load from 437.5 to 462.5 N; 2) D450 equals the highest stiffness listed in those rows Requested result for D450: 17.4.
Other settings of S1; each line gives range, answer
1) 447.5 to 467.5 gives 16.3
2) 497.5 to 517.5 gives 15.1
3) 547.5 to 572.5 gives 14.4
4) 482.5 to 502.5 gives 15.5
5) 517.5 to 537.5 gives 14.4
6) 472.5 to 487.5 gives 16.5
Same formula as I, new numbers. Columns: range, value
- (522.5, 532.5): 15.3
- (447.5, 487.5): 17.8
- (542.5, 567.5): 15.2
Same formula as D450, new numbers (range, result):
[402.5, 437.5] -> 17.6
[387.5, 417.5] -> 18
